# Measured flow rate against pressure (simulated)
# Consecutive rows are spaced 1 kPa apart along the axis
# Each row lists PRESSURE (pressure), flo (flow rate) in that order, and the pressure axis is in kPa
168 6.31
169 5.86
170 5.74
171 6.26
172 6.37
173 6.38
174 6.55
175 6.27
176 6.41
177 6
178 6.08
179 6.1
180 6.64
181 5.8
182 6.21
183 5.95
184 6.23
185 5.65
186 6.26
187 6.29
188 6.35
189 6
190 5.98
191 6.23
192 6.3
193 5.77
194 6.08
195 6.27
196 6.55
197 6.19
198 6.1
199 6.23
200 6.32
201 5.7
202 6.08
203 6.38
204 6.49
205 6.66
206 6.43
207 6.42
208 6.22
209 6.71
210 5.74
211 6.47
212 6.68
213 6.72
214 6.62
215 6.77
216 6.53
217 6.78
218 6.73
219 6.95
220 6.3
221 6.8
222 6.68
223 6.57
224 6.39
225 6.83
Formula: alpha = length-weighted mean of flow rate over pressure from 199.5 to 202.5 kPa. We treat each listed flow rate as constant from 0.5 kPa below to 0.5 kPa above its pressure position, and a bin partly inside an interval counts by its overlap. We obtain 6.03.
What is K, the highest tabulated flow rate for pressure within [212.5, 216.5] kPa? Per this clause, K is 6.77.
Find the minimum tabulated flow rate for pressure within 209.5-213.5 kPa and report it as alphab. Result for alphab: 5.74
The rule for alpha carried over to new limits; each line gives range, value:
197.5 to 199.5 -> 6.17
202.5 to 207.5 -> 6.48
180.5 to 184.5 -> 6.05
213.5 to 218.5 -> 6.69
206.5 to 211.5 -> 6.31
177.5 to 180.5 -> 6.27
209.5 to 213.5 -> 6.4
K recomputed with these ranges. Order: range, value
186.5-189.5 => 6.35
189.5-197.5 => 6.55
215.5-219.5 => 6.95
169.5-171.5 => 6.26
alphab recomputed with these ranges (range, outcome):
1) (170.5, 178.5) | 6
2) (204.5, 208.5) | 6.22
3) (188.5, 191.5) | 5.98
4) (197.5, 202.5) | 5.7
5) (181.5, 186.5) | 5.65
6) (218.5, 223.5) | 6.3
